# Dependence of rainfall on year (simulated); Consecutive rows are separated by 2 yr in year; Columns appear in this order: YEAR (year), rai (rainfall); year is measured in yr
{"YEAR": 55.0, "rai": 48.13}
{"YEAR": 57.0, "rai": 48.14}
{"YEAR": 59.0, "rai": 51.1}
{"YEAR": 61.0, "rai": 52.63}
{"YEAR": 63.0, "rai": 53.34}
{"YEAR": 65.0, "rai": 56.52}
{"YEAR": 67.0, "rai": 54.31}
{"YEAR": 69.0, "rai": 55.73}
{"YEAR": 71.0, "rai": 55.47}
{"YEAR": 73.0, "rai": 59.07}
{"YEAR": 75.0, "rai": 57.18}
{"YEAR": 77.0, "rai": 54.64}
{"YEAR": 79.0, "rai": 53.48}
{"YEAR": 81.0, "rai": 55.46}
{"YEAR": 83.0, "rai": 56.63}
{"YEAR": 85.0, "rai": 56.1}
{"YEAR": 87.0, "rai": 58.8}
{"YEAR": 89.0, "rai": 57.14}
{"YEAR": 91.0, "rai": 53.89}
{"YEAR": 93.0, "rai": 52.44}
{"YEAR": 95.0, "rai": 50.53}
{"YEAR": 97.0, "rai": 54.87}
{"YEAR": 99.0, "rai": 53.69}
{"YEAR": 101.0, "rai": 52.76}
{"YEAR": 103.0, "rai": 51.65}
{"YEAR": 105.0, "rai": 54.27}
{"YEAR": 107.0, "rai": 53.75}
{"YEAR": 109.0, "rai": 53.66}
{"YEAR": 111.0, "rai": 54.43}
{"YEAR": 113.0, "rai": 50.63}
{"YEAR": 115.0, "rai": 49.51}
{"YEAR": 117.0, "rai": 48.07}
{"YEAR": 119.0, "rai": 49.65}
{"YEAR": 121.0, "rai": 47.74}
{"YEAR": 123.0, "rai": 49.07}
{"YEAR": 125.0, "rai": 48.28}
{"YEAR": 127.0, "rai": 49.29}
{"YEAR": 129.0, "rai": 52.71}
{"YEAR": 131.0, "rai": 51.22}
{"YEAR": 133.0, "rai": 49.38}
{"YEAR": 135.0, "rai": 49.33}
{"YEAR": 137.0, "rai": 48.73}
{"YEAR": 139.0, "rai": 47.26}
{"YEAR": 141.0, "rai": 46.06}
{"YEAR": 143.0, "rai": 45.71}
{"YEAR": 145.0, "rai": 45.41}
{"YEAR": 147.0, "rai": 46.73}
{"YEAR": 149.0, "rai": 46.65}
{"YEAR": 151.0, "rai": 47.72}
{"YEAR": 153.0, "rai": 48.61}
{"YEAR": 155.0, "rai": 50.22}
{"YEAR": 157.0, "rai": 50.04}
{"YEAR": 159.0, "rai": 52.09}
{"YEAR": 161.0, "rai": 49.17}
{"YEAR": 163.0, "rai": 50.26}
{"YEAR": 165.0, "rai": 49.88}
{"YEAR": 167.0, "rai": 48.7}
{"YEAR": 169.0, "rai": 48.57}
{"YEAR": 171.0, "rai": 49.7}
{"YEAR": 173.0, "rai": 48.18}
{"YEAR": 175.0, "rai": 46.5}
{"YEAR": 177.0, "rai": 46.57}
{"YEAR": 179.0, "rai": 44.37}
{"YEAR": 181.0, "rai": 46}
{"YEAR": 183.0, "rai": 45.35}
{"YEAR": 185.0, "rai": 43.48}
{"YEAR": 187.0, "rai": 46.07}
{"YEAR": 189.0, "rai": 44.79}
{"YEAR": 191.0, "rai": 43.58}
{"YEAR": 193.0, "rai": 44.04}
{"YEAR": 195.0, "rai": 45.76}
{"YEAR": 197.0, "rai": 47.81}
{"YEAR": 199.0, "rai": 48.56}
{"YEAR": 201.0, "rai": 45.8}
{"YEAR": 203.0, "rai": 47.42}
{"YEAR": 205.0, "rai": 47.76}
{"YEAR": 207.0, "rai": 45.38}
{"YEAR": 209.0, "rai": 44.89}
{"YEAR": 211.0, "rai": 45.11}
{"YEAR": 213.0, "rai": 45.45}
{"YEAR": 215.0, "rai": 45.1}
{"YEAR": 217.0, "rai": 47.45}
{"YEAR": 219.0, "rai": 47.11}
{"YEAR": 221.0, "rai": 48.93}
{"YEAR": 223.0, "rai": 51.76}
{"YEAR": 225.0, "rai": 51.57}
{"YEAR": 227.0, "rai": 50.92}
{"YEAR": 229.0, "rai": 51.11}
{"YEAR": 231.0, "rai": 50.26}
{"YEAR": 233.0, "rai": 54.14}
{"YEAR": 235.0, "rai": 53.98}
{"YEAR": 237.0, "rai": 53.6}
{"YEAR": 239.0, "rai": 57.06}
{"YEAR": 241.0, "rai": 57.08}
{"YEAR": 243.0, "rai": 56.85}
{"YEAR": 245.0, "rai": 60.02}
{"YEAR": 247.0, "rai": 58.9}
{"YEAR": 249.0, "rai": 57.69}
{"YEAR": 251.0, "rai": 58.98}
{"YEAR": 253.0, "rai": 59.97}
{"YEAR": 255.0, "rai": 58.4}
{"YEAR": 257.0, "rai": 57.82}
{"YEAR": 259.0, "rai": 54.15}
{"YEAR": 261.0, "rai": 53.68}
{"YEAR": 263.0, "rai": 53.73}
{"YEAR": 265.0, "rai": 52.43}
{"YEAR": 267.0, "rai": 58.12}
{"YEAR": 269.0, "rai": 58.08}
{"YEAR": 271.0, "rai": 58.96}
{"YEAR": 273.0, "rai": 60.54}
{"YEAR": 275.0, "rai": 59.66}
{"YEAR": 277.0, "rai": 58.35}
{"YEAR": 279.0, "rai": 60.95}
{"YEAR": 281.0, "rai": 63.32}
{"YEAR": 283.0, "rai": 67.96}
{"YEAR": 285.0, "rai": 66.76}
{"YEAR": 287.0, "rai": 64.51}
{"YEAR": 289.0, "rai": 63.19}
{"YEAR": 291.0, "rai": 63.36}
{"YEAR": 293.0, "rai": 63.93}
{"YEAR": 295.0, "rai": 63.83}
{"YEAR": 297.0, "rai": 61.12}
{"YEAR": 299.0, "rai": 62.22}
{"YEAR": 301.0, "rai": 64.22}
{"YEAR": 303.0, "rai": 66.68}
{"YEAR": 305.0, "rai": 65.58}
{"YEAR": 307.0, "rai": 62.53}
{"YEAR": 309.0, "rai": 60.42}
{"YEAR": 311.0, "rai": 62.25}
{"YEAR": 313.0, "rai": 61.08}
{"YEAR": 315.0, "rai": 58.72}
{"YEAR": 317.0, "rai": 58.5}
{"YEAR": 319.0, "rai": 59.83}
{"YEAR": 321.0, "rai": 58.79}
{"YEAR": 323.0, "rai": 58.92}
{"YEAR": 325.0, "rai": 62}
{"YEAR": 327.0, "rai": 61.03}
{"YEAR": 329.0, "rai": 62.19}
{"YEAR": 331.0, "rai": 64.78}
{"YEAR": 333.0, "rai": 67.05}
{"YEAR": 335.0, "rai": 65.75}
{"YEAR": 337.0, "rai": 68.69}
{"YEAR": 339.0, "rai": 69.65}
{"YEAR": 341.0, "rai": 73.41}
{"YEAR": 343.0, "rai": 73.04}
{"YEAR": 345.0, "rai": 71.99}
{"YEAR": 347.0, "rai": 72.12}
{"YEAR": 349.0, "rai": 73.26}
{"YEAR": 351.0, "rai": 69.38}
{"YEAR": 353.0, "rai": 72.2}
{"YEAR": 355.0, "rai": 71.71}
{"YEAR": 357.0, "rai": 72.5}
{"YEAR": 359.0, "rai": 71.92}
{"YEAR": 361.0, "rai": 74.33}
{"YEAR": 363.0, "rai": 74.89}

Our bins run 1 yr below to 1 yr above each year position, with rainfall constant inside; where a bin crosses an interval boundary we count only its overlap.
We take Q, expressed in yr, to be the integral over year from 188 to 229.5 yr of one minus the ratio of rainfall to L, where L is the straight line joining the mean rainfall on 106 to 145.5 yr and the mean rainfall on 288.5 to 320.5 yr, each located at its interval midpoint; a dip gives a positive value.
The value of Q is 6.3 yr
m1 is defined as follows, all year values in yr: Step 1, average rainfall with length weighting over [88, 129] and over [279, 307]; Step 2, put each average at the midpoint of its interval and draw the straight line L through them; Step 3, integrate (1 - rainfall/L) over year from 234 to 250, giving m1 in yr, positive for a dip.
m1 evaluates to 1.0 yr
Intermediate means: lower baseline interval 51.8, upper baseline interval 64.2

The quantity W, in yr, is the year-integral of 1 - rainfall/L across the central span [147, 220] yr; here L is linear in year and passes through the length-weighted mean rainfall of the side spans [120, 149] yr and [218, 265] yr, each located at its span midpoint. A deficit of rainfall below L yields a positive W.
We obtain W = 5.83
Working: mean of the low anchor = 48.3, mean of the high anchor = 54.6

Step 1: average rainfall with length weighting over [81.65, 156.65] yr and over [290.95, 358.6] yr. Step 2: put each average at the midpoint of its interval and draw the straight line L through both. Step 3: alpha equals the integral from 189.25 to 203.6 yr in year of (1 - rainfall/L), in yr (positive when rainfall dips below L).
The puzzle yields 2.6 yr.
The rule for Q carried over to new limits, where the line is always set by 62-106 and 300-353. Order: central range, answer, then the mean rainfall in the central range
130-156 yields 4.3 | 47.9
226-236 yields 1.5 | 52.1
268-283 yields 0.6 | 60.5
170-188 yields 3.9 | 46.2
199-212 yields 3.0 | 46.3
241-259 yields 1.1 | 58.2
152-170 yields 2.6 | 49.7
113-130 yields 2.1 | 49.4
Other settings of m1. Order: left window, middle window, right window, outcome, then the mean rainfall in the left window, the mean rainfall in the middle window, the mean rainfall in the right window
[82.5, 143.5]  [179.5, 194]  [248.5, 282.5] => 2.6 yr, 51.5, 44.7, 58.1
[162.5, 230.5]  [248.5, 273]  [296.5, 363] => -0.3 yr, 47.2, 57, 66.2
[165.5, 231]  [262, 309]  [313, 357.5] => -1.8 yr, 47.1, 61.7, 66.4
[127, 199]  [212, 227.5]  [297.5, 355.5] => 1.5 yr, 47.7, 48.5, 65.4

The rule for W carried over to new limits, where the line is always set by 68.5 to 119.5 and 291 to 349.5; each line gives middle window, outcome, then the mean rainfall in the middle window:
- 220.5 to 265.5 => 4.4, 55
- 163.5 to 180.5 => 2.9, 47.8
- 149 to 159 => 1.3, 49.2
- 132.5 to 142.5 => 1.4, 48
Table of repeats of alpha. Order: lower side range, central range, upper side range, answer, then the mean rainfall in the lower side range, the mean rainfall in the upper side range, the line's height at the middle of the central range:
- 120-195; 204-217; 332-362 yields 2.0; 47.7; 71.1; 54.3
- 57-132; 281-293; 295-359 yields -0.3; 53.2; 65.6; 63.5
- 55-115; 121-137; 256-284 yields 1.6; 54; 58.4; 55.1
